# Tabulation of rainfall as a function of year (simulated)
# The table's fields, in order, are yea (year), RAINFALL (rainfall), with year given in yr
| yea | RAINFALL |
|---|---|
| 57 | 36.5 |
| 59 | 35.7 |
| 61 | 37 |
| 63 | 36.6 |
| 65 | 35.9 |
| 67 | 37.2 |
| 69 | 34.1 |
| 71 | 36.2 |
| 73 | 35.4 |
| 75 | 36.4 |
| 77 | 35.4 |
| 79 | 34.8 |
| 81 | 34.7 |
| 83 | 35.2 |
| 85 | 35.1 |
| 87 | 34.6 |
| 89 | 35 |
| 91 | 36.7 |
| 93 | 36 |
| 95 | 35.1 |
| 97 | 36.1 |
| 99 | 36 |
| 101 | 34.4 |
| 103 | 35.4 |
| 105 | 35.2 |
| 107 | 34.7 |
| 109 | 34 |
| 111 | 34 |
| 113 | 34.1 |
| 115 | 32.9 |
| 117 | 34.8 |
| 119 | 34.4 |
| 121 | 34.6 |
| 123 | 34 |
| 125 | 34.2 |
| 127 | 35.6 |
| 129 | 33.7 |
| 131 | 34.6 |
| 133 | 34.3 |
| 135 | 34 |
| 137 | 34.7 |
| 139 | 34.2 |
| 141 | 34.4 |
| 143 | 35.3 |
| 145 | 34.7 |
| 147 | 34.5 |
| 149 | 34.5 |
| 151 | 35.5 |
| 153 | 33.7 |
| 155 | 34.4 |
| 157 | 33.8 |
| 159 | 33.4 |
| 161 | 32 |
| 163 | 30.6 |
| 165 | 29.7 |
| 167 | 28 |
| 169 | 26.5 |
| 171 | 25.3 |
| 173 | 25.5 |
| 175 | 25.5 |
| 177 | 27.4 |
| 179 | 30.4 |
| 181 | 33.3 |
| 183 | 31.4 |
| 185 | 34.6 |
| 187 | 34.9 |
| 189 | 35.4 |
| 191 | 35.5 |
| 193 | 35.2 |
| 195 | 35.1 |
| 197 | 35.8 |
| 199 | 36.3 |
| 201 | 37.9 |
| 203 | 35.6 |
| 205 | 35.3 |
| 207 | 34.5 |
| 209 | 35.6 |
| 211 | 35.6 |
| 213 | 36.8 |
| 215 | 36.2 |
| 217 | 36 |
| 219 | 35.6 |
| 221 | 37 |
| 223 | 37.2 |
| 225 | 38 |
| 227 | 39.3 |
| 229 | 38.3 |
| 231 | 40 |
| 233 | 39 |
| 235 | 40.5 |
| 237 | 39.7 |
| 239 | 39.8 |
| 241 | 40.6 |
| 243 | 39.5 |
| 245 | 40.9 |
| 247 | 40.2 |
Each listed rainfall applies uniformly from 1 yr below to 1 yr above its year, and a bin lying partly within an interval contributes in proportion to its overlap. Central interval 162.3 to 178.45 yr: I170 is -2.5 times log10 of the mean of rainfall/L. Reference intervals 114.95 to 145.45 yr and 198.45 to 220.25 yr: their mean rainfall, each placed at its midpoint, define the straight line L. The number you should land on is 0.27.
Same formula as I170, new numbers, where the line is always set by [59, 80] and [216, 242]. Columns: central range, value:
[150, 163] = 0.12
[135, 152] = 0.07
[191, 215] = 0.07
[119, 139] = 0.08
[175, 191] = 0.17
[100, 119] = 0.07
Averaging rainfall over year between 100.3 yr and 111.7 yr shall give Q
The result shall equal 34.6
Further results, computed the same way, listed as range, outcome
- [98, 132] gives 34.5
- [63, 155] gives 34.9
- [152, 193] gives 31.2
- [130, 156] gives 34.5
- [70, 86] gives 35.4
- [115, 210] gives 33.3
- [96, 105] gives 35.4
